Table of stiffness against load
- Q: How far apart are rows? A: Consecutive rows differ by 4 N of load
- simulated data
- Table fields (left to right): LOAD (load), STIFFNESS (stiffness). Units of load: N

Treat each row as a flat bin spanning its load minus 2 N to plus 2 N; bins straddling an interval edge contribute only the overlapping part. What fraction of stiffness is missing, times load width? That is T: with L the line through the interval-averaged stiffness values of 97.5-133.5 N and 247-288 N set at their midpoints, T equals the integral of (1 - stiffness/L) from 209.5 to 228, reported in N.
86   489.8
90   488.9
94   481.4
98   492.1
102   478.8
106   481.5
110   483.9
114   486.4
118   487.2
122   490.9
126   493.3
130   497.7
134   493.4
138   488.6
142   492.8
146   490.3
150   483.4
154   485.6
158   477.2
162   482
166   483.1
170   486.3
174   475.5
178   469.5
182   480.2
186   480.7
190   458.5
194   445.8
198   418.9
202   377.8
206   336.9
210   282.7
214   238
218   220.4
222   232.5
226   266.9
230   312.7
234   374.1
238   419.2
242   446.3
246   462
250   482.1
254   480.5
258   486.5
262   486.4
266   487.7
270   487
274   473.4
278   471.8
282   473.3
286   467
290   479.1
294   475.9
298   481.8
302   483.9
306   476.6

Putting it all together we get 9.1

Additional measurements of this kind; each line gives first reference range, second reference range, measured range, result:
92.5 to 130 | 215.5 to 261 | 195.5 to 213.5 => 2.8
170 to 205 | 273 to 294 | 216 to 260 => 7.8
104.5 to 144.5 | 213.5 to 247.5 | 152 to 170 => -2.0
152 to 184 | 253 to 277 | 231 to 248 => 2.2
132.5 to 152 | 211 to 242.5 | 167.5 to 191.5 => -3.9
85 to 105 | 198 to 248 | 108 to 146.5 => -3.7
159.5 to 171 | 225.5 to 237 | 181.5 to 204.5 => -1.0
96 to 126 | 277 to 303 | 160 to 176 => 0.0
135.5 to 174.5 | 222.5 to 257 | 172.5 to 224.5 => 8.0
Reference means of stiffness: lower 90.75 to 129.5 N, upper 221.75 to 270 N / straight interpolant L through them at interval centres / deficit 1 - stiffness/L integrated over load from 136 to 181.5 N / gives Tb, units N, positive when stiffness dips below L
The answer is -2.0 N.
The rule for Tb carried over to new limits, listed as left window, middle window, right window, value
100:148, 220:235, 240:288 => 5.9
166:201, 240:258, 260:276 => 0.3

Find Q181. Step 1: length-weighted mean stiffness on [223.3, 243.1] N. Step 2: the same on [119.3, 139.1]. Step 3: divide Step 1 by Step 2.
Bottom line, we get 0.7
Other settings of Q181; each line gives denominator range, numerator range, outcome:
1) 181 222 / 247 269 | 1.33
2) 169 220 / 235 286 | 1.18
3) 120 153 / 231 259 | 0.90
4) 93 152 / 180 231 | 0.72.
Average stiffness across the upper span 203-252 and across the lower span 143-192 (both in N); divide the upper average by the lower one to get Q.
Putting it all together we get 0.7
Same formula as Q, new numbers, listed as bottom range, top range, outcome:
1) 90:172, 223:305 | 0.92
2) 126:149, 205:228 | 0.53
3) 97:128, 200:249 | 0.69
